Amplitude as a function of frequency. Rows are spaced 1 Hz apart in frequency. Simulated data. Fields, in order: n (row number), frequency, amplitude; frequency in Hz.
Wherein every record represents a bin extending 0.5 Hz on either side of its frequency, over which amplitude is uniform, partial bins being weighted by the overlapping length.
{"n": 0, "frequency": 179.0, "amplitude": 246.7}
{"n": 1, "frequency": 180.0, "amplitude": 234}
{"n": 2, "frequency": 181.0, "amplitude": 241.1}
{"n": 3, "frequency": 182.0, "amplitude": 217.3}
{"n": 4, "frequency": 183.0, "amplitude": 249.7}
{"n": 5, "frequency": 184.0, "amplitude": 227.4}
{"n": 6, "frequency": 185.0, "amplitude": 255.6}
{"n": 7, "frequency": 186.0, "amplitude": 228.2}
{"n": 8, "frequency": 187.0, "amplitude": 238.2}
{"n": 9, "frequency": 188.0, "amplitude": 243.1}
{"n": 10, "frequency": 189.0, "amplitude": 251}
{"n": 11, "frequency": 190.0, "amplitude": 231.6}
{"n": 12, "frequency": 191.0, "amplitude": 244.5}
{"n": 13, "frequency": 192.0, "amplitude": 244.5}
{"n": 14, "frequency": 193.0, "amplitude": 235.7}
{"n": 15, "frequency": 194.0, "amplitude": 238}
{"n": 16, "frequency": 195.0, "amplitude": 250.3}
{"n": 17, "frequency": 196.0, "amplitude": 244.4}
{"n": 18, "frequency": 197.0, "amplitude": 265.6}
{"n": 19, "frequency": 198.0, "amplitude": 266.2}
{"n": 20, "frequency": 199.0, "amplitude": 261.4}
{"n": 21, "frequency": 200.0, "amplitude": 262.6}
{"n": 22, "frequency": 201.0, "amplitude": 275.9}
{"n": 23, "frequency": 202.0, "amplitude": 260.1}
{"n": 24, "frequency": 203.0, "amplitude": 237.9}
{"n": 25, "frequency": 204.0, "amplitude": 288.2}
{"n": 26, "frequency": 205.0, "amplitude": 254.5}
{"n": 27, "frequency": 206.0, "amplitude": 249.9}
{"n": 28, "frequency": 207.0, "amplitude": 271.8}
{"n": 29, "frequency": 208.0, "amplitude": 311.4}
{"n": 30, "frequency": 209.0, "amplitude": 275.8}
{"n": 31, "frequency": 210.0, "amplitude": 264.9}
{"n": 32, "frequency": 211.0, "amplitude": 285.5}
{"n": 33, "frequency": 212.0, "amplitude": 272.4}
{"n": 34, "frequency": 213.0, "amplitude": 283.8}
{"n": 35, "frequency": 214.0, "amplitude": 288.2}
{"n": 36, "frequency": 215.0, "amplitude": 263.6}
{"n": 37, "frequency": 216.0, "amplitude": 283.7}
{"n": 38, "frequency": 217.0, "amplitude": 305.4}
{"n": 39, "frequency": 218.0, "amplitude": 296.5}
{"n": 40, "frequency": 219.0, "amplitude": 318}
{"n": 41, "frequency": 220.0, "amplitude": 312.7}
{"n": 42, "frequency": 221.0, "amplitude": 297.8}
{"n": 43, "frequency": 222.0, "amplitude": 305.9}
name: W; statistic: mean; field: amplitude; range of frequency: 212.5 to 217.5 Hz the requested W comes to 285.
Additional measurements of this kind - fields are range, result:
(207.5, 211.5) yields 284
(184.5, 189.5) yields 243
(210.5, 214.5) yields 282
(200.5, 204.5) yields 266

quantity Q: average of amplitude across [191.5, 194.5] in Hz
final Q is 239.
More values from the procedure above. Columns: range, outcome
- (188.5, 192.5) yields 243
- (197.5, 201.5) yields 267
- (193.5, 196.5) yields 244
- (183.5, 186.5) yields 237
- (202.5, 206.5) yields 258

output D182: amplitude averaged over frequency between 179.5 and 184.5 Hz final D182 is 234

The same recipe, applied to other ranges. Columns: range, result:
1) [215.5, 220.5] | 303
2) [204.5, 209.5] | 273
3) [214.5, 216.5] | 274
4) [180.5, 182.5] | 229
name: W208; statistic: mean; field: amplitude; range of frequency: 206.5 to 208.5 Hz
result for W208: 292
